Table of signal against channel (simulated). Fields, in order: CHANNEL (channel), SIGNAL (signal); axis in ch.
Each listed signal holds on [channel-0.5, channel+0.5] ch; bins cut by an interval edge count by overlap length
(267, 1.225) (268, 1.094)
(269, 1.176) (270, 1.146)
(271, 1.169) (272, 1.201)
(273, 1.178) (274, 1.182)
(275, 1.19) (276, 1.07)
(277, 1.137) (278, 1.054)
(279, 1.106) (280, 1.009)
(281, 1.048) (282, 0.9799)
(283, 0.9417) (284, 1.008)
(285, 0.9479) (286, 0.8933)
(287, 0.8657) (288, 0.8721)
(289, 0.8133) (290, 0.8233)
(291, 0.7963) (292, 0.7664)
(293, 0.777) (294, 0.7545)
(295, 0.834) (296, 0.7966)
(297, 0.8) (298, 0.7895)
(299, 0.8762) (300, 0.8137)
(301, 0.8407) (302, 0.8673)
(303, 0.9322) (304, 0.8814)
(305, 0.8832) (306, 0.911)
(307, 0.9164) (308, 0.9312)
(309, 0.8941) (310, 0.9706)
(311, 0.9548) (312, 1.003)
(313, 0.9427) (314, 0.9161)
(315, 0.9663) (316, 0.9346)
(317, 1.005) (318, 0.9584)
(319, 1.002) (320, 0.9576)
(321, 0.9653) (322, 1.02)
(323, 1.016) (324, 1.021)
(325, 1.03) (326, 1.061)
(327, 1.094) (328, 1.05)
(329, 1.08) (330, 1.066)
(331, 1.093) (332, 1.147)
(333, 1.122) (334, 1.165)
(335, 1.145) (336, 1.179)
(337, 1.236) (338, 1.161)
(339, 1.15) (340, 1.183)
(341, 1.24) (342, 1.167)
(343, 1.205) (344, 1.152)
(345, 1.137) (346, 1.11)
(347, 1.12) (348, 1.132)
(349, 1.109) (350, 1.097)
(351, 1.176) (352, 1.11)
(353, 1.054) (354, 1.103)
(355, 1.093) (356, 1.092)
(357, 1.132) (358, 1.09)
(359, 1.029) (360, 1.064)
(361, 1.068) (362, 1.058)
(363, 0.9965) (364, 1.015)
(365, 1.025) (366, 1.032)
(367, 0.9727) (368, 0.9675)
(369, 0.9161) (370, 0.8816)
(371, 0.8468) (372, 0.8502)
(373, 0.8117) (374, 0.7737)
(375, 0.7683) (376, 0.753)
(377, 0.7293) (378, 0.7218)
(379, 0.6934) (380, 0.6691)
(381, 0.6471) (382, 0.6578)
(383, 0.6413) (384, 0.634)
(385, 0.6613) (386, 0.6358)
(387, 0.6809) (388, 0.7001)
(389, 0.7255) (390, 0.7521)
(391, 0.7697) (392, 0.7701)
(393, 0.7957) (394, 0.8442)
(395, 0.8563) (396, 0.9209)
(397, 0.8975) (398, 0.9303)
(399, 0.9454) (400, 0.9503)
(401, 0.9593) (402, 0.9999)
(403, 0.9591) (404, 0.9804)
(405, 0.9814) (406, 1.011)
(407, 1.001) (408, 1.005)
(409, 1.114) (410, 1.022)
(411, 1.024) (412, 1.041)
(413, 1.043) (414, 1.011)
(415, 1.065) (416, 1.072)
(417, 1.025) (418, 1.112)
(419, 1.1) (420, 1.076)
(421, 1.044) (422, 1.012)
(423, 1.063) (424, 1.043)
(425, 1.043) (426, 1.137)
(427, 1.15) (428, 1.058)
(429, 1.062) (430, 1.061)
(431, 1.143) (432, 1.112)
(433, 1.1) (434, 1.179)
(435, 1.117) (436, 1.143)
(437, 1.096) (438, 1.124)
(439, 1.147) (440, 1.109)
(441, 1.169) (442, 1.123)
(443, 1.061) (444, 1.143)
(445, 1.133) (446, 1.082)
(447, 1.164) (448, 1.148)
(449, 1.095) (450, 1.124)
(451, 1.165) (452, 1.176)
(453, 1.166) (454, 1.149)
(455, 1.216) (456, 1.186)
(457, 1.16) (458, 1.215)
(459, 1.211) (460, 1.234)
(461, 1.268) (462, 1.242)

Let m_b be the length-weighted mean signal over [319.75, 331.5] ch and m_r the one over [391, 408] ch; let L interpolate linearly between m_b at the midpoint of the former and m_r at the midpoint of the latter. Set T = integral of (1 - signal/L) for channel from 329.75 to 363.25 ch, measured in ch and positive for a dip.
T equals -3.9 ch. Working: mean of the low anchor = 1.04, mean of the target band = 1.12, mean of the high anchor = 0.923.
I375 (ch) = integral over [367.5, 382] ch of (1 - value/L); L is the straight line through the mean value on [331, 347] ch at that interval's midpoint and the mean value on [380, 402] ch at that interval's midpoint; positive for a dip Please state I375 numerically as 1.9 ch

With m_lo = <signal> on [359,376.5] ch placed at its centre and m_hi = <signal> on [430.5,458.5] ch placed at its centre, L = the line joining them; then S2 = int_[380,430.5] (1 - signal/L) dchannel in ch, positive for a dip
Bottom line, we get 5.23 ch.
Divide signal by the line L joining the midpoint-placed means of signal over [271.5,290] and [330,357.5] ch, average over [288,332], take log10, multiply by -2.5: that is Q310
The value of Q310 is 0.16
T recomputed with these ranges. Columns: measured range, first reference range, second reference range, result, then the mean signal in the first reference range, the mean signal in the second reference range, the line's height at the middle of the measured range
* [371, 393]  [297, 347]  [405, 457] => 7.07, 1.02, 1.1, 1.06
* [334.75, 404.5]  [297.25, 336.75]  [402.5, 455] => 5.65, 0.985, 1.09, 1.03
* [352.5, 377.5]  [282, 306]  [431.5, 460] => 0.60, 0.855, 1.14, 0.991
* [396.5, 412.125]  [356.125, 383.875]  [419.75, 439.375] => 0.27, 0.881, 1.1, 1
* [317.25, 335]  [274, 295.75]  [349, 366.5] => -0.61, 0.941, 1.07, 1.02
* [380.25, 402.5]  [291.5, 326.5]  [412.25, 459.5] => 5.46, 0.914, 1.11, 1.04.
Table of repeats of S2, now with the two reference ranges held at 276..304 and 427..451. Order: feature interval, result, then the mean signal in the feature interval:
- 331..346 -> -3.0 ch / 1.17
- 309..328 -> -1.0 ch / 0.989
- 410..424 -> 0.4 ch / 1.05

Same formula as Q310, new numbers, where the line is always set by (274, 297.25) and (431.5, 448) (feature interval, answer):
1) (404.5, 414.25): 0.064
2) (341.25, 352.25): -0.133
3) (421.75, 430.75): 0.035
